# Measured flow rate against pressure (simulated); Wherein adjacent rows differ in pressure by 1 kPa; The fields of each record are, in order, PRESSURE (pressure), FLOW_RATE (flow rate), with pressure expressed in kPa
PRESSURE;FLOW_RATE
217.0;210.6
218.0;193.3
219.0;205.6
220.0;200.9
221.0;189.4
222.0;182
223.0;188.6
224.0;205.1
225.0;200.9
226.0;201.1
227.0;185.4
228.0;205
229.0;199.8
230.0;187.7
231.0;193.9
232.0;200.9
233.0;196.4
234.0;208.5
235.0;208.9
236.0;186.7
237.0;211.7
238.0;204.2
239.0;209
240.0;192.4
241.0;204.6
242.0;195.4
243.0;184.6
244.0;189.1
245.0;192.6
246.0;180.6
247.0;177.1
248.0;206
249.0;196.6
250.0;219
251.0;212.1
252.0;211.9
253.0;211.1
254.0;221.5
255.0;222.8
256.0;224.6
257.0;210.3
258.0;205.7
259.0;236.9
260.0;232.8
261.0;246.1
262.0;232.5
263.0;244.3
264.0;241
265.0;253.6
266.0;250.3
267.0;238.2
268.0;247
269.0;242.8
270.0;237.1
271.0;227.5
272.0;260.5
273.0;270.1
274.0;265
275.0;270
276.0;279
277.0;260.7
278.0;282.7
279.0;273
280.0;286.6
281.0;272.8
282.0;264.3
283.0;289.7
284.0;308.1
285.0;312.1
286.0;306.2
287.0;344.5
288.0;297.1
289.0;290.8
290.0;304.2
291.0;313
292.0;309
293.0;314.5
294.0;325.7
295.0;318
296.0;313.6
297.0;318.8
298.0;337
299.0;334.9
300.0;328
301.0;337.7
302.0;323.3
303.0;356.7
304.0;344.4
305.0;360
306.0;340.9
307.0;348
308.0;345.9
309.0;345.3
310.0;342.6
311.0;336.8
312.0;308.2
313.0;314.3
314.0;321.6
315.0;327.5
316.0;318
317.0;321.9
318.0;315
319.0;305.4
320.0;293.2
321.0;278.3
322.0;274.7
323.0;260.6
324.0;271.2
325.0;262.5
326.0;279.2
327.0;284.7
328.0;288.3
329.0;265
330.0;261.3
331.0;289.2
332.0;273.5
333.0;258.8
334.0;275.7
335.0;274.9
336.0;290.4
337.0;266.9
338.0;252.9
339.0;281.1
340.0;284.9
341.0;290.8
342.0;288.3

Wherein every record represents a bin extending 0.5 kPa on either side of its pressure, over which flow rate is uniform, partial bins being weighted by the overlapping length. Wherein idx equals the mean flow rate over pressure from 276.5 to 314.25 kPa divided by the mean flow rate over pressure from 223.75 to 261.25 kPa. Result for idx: 1.55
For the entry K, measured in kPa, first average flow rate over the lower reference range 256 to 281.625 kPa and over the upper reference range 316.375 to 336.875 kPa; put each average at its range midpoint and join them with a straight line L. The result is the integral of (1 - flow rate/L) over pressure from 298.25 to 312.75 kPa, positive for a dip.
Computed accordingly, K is -3.7 kPa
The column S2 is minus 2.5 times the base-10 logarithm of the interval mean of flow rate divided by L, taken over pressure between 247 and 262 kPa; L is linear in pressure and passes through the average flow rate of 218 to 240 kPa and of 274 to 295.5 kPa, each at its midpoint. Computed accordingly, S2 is 0.12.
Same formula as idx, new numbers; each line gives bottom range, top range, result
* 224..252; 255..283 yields 1.26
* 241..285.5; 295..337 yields 1.29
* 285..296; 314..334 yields 0.92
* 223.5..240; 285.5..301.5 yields 1.59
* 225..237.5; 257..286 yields 1.30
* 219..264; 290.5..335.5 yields 1.51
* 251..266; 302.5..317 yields 1.47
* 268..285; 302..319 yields 1.24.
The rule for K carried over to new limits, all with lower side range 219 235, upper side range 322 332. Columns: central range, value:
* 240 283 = -1.7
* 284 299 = -4.2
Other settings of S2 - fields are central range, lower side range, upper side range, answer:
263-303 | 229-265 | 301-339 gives -0.13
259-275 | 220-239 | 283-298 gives 0.09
